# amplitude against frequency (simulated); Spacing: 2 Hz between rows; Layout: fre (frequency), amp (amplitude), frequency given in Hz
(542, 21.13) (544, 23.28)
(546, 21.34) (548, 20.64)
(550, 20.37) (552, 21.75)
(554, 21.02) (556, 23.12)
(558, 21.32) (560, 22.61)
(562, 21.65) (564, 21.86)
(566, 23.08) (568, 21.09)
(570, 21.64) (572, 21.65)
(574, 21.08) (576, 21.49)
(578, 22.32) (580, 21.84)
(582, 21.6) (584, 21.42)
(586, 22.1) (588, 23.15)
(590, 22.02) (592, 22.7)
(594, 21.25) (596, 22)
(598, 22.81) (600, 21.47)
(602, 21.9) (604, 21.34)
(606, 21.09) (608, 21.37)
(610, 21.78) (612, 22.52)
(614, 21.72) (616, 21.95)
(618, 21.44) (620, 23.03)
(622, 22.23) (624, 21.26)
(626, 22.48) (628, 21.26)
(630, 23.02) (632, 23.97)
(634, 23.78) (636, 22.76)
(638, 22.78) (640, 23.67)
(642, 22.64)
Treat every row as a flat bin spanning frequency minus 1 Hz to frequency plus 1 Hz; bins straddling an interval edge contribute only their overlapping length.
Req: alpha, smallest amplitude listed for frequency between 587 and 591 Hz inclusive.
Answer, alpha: 22.02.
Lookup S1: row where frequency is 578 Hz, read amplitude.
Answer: 22.32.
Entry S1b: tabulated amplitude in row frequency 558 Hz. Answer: 21.32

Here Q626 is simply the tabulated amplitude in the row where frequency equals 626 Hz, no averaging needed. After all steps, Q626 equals 22.48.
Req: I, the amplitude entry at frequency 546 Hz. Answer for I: 21.34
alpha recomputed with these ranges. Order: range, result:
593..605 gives 21.25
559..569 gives 21.09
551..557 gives 21.02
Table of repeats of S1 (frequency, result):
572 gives 21.65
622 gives 22.23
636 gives 22.76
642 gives 22.64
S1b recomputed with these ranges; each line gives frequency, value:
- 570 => 21.64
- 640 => 23.67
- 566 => 23.08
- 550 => 20.37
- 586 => 22.1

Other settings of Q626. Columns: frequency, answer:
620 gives 23.03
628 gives 21.26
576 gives 21.49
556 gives 23.12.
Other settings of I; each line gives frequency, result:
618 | 21.44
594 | 21.25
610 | 21.78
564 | 21.86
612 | 22.52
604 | 21.34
